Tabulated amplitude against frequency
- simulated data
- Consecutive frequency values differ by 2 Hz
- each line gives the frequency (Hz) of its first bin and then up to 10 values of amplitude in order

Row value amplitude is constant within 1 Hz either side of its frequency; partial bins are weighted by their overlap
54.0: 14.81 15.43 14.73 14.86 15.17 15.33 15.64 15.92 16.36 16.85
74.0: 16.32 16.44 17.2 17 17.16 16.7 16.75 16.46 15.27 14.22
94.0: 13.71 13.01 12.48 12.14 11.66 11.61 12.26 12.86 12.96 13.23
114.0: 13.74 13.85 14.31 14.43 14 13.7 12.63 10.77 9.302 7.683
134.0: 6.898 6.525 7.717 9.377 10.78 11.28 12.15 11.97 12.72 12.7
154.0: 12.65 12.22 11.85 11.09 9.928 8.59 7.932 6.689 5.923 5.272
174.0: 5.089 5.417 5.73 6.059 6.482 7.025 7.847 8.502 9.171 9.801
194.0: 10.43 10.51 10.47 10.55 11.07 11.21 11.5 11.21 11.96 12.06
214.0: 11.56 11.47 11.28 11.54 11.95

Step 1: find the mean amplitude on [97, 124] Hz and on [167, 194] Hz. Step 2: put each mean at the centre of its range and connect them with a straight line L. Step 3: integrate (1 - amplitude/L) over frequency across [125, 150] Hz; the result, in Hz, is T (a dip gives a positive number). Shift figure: 1.8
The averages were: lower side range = 13.1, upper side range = 6.98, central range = 9.88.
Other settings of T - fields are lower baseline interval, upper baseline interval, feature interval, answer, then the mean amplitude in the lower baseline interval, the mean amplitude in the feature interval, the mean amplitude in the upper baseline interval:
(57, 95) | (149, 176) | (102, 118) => 0.40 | 15.9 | 12.9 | 9.29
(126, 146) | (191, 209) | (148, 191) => 5.92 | 9.27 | 8.6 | 10.8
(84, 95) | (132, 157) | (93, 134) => 2.66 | 15.4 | 12.4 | 10.5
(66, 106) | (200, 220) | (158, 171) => 4.23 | 15.1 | 8.63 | 11.4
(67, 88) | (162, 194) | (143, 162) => -4.65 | 16.7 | 12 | 7.23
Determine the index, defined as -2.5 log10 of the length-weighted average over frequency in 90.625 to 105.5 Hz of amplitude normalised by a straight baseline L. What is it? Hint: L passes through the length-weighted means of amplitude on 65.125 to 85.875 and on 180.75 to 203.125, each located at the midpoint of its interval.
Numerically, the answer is 0.19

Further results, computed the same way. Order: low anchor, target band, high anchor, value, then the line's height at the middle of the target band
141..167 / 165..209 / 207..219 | 0.34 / 11.4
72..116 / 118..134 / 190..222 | 0.16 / 13.5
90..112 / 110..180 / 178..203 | 0.08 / 10.9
